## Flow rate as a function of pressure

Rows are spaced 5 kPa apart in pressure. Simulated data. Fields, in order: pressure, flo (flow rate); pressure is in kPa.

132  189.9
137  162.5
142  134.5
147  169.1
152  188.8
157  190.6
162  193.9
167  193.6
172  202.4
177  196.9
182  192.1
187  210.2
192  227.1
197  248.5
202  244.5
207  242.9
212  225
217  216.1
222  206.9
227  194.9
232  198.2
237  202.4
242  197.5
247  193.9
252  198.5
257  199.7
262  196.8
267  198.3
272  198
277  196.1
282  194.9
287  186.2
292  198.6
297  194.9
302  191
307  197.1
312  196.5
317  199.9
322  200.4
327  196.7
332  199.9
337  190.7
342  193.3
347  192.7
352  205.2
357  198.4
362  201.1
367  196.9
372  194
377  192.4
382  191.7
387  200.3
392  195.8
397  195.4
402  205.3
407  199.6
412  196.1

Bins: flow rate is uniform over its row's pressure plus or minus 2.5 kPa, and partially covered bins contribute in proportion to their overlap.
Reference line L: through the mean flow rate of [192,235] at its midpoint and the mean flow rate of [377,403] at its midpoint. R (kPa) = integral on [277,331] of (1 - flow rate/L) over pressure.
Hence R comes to 3.4 kPa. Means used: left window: 222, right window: 197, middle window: 196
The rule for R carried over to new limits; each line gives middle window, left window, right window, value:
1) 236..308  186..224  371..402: 6.8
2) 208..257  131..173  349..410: -4.9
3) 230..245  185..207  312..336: 1.6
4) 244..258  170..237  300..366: 0.8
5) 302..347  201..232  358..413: 1.9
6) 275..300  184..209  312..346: 1.7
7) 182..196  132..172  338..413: -2.7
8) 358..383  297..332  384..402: 0.3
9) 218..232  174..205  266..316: 0.6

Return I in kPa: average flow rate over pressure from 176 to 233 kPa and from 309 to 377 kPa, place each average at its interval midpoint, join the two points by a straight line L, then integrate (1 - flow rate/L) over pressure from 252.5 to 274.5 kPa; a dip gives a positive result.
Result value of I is 1.1 kPa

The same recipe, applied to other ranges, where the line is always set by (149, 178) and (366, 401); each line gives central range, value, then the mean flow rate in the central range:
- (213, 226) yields -1.13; 211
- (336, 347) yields 0.16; 192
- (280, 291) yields 0.19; 191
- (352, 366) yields -0.36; 200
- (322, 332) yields -0.17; 198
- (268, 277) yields -0.13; 198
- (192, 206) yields -3.50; 243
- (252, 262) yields -0.21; 199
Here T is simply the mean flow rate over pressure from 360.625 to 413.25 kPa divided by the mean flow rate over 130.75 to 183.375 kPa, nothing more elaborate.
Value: 1.1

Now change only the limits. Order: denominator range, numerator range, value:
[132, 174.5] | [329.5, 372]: 1.09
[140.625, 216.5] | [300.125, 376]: 0.96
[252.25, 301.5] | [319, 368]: 1.01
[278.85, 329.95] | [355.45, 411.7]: 1.01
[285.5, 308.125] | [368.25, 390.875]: 1.01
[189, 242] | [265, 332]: 0.89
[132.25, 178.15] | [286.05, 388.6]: 1.08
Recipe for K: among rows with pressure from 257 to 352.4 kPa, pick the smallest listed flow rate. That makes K 186.2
